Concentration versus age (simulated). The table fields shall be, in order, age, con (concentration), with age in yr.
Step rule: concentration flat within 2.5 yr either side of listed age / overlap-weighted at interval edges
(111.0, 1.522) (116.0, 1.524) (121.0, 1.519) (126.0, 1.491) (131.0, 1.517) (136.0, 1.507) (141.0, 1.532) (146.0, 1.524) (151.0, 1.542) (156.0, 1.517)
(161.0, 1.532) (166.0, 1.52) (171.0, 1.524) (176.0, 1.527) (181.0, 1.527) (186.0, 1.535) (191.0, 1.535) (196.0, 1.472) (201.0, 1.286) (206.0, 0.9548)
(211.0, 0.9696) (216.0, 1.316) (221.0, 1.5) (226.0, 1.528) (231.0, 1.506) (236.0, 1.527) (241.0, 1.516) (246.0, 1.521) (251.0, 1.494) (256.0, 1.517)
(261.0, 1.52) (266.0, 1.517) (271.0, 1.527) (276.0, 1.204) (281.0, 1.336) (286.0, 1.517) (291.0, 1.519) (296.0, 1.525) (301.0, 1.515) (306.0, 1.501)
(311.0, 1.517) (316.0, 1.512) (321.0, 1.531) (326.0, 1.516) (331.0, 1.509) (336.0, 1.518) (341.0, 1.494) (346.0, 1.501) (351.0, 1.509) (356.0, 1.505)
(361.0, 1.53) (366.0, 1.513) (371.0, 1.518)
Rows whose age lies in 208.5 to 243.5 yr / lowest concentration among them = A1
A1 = 0.9696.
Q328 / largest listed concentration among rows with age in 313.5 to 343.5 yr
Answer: 1.531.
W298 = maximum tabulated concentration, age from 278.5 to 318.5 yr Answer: 1.525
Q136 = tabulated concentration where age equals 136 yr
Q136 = 1.507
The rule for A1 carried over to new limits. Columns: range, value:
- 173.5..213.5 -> 0.9548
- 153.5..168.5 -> 1.517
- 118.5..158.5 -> 1.491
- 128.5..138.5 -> 1.507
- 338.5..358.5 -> 1.494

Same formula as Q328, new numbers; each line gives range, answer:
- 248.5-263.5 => 1.52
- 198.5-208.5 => 1.286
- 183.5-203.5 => 1.535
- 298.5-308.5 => 1.515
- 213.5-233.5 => 1.528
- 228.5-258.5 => 1.527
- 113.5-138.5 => 1.524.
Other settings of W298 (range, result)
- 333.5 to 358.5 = 1.518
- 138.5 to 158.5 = 1.542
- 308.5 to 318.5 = 1.517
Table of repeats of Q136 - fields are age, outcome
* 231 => 1.506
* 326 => 1.516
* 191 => 1.535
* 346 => 1.501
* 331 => 1.509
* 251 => 1.494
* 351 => 1.509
